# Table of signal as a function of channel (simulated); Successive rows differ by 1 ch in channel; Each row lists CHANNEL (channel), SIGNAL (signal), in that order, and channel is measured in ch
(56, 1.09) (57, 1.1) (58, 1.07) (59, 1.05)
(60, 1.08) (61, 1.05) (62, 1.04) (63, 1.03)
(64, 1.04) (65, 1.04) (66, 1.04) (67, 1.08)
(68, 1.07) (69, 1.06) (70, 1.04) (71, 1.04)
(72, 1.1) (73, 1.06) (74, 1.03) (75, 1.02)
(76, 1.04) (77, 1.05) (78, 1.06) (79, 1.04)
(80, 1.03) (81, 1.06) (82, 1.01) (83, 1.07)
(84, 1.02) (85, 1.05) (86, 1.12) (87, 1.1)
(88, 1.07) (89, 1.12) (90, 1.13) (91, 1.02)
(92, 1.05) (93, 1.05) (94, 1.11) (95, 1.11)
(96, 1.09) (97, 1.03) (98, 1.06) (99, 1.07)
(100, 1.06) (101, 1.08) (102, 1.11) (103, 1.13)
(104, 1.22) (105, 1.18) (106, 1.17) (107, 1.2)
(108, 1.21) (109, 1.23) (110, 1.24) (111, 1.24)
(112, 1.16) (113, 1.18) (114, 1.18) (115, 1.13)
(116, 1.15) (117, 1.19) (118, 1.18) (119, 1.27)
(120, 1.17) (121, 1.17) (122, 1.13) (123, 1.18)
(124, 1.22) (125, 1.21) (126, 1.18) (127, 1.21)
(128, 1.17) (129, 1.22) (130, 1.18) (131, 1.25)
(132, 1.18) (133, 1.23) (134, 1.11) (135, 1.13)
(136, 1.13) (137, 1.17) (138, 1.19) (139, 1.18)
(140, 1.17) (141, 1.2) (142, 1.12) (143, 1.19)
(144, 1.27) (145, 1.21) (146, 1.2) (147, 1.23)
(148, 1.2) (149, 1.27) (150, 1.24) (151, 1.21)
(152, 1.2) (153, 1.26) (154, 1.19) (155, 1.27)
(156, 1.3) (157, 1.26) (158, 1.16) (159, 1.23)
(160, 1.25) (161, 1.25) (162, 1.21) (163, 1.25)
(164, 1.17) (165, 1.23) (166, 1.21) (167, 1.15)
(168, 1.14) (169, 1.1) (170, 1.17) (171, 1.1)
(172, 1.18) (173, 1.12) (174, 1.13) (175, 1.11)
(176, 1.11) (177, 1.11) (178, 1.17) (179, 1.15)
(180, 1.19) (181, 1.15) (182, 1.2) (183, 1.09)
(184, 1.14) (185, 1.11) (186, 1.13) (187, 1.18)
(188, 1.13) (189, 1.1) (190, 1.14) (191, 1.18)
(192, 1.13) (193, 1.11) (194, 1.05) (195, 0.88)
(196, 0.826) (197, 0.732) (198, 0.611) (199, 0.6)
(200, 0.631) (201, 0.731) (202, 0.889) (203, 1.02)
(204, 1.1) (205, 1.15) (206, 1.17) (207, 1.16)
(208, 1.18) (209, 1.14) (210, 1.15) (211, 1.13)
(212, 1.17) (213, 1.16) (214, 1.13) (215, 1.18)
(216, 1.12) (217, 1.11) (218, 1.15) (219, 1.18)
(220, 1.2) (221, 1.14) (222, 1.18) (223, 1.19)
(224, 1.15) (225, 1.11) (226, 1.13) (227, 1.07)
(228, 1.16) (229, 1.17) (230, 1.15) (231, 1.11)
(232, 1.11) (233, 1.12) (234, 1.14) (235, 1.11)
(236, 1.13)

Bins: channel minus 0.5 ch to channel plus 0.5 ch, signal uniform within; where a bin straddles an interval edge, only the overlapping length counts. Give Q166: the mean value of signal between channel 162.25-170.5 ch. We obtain 1.18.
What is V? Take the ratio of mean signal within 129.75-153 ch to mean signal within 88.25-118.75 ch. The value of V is 1.1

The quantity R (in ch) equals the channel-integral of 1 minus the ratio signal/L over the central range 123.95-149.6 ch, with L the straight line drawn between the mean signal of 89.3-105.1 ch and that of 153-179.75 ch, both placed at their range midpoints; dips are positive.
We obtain -1.1 ch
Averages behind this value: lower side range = 1.09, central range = 1.19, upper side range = 1.18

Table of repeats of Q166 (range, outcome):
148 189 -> 1.18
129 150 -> 1.19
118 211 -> 1.14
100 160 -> 1.19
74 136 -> 1.13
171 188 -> 1.14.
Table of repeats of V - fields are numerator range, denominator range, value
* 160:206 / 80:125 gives 0.95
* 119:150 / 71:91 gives 1.12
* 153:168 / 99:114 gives 1.05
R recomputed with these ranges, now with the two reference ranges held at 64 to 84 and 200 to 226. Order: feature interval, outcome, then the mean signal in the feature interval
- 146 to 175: -3.0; 1.2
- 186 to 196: 0.1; 1.09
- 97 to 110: -1.0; 1.14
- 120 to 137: -1.7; 1.18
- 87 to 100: -0.2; 1.08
